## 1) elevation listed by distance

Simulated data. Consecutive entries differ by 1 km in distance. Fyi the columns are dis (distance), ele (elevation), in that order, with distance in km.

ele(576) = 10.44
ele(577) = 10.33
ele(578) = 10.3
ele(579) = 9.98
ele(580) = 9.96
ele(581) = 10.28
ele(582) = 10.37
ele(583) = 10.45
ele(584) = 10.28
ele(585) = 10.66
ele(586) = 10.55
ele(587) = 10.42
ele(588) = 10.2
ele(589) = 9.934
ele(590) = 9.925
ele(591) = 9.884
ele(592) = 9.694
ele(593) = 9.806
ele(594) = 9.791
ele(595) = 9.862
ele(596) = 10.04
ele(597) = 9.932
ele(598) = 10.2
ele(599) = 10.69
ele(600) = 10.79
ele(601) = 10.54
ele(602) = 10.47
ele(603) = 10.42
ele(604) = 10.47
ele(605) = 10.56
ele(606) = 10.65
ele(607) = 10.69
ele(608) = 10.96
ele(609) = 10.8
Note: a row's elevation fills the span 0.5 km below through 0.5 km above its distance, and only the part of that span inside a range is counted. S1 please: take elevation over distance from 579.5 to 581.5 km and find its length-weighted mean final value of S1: 10.1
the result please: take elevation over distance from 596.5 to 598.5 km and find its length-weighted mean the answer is 10.1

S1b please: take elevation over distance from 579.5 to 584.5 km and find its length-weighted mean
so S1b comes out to 10.3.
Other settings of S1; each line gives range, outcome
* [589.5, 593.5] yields 9.83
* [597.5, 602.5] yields 10.5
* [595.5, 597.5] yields 9.99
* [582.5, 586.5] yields 10.5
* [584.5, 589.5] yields 10.4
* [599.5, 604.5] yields 10.5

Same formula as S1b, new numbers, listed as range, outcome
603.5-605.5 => 10.5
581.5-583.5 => 10.4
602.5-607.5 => 10.6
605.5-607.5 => 10.7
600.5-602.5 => 10.5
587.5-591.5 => 9.99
